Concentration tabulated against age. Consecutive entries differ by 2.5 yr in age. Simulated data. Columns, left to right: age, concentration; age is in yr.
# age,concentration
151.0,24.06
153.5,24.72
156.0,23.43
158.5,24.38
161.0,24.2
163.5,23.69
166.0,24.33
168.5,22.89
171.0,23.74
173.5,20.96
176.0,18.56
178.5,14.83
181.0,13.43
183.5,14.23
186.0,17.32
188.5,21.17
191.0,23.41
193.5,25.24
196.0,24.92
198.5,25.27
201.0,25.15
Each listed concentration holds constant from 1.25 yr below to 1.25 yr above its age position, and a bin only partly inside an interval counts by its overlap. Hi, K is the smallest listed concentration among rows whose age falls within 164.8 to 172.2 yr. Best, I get 22.89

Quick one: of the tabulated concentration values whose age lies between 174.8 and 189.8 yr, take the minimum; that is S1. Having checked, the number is 13.43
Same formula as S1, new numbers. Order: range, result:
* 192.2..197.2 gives 24.92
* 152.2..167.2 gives 23.43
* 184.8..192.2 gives 17.32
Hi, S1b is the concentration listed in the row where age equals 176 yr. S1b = 18.56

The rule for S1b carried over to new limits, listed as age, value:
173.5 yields 20.96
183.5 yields 14.23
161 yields 24.2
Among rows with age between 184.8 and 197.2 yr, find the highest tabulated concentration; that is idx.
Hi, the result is 25.24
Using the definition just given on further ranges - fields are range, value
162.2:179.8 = 24.33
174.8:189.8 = 21.17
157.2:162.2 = 24.38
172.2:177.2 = 20.96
